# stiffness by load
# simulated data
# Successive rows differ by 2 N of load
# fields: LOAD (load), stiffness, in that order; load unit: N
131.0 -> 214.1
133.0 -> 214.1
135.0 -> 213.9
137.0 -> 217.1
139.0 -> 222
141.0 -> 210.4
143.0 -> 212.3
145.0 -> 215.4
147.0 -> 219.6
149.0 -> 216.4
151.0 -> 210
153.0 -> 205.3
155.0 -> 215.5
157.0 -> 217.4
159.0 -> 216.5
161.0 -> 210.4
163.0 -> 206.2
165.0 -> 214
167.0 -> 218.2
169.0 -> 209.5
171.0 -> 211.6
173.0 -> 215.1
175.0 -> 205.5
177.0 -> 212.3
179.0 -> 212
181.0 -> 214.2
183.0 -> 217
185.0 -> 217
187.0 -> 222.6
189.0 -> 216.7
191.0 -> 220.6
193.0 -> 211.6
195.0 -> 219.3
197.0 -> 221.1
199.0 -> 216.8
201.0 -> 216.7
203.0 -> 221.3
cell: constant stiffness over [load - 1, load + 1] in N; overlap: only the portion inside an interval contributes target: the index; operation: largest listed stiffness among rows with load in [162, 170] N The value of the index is 218.2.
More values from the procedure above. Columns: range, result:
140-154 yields 219.6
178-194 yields 222.6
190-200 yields 221.1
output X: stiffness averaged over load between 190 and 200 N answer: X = 218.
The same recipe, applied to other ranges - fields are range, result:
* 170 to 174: 213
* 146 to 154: 213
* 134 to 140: 218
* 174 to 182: 211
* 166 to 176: 212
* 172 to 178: 211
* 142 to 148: 216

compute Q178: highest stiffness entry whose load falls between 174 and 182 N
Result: 214.2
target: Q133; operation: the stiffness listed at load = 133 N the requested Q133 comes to 214.1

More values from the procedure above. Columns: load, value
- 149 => 216.4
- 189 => 216.7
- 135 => 213.9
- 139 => 222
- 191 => 220.6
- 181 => 214.2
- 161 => 210.4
